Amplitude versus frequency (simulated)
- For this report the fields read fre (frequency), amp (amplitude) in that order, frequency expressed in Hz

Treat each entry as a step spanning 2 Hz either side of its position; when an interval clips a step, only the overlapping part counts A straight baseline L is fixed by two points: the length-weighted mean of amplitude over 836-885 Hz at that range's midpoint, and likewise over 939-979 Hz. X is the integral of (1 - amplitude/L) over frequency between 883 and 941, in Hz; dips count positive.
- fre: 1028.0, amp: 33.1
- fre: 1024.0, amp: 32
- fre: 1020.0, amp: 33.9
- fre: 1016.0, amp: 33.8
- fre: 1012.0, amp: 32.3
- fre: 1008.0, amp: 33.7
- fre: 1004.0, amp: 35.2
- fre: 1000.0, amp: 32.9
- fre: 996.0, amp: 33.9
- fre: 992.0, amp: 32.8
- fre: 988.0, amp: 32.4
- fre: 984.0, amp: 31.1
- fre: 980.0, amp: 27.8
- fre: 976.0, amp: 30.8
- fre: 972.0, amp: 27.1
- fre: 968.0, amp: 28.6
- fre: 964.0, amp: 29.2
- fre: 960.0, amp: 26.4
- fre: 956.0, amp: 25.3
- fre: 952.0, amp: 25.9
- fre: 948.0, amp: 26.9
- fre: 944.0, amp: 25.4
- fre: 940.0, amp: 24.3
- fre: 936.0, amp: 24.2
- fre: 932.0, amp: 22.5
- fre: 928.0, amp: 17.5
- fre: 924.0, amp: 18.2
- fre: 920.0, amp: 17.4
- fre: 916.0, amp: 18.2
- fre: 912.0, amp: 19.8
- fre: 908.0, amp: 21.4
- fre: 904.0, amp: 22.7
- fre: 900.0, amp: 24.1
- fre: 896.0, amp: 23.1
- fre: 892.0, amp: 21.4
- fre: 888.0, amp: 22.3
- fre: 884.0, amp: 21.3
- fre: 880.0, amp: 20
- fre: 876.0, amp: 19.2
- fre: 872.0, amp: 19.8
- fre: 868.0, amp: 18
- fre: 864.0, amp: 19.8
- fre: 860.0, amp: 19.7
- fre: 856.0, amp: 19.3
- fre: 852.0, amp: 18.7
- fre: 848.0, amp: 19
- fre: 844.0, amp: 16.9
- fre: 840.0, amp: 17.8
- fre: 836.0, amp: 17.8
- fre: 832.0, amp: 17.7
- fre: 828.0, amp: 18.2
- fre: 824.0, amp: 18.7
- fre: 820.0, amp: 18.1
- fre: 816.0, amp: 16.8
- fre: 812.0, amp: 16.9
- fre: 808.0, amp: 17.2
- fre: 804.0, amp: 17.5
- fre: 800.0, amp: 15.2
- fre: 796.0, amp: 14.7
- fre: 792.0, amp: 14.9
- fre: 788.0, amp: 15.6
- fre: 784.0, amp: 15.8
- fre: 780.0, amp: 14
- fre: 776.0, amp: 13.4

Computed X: 4.9 Hz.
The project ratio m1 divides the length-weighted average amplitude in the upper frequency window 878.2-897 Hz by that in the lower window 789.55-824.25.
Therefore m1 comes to 1.30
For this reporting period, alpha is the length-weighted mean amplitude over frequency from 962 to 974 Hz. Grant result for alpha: 28.3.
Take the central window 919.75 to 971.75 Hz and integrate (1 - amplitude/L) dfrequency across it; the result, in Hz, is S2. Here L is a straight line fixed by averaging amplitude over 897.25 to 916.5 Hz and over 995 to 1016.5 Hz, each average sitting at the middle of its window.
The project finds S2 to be 4.2 Hz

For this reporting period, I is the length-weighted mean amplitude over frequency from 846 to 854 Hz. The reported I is 18.9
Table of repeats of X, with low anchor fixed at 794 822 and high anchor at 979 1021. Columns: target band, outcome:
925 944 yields 3.5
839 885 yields 4.5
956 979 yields 1.5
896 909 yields 0.9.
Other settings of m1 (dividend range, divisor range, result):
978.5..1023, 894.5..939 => 1.57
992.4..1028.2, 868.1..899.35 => 1.59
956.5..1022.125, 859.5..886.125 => 1.59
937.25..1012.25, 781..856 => 1.72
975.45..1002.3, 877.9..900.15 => 1.45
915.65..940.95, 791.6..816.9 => 1.25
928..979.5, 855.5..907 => 1.25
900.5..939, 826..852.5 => 1.14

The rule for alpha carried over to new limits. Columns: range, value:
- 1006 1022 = 33.4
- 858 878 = 19.3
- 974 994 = 31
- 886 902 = 22.7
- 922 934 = 19.4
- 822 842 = 18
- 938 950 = 25.5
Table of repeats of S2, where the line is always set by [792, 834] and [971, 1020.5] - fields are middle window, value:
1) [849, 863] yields 0.9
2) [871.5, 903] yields 2.3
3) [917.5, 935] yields 4.8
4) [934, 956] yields 2.1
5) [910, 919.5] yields 2.5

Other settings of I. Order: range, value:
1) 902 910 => 22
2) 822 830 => 18.4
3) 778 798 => 15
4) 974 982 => 29.3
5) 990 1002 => 33.2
